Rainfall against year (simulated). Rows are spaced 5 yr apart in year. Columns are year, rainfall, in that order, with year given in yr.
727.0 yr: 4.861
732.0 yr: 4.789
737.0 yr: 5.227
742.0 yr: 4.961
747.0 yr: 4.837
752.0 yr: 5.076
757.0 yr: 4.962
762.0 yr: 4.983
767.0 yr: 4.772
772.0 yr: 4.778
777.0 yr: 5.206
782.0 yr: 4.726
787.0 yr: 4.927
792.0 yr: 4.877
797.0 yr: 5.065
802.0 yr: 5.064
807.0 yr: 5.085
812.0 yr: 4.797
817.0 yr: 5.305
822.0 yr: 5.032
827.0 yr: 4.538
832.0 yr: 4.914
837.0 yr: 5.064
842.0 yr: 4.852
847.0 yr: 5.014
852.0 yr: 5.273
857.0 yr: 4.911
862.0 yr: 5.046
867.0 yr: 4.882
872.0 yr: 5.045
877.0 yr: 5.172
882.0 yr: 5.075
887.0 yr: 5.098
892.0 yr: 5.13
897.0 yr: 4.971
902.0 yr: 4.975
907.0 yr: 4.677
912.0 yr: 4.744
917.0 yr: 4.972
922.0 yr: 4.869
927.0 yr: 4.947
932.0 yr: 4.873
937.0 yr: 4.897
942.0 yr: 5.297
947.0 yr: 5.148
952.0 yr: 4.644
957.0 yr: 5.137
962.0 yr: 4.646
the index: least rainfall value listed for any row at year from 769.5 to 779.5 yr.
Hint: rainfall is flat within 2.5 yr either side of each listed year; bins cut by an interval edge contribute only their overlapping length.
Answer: 4.778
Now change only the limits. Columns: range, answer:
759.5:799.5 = 4.726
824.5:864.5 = 4.538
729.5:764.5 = 4.789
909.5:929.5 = 4.744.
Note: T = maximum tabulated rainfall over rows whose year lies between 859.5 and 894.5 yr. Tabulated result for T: 5.172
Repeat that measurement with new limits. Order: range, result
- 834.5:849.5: 5.064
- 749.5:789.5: 5.206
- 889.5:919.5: 5.13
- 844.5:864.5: 5.273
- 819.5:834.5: 5.032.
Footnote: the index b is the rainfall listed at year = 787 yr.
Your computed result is 4.927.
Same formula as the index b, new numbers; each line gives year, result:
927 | 4.947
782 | 4.726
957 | 5.137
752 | 5.076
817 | 5.305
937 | 4.897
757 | 4.962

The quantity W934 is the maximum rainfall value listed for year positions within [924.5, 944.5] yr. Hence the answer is 5.297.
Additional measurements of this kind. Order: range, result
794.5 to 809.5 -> 5.085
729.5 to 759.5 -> 5.227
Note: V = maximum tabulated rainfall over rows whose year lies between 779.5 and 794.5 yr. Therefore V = 4.927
